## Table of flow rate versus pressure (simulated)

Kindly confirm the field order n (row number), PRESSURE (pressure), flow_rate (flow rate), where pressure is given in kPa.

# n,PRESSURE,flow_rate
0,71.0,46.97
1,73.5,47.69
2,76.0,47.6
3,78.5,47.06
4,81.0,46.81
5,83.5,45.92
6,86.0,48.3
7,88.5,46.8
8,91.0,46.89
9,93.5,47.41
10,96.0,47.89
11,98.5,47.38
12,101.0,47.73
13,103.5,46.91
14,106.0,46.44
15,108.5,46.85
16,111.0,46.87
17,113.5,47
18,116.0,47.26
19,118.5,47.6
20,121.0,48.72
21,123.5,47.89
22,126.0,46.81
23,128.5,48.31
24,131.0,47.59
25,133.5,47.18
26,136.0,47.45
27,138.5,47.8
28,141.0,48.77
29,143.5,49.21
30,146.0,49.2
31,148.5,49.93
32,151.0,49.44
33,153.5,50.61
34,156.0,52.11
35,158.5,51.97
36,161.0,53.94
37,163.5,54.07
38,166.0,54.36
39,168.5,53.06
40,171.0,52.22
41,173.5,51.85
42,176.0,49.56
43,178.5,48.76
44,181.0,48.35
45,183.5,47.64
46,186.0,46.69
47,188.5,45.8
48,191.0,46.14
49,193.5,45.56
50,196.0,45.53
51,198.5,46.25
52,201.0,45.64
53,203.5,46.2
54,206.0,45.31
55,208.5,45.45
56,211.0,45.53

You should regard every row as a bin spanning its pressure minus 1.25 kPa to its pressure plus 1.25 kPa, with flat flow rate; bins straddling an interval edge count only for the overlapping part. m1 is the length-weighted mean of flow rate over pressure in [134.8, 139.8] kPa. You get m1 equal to 47.6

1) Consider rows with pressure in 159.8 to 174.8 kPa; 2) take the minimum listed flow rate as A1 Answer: 51.85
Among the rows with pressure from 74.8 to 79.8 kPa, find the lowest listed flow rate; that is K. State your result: 47.06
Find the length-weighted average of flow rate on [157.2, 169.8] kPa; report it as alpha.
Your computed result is 53.5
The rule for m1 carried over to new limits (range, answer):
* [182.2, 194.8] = 46.4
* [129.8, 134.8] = 47.4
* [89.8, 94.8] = 47.2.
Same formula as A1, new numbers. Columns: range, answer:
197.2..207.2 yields 45.31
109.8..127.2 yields 46.81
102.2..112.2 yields 46.44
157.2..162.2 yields 51.97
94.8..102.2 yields 47.38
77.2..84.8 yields 45.92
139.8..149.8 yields 48.77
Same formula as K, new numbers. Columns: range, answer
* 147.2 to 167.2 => 49.44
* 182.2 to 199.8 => 45.53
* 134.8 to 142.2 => 47.45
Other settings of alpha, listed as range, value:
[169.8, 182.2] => 50.1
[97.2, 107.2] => 47.1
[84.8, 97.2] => 47.5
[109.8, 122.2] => 47.5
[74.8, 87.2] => 47.1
